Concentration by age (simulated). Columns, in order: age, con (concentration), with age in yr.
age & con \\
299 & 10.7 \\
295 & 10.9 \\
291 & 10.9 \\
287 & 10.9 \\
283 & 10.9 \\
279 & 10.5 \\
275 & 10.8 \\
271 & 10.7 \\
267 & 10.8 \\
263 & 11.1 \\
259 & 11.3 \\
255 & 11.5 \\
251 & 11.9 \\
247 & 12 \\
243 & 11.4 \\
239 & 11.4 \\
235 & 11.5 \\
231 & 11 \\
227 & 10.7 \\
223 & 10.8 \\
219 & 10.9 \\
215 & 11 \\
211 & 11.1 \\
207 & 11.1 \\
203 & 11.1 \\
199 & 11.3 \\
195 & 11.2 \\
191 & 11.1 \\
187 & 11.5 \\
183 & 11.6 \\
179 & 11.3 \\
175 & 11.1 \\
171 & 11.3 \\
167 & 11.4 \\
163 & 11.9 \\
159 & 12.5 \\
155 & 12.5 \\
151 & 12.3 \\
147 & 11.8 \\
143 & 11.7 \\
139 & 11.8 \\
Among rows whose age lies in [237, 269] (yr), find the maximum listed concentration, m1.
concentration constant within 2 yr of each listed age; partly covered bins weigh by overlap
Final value 12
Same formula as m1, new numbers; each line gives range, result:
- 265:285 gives 10.9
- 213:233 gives 11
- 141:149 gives 11.8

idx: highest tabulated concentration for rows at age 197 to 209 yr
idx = 11.3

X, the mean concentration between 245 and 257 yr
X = 11.8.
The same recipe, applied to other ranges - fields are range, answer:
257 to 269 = 11.1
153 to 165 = 12.3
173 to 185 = 11.3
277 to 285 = 10.7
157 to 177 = 11.6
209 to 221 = 11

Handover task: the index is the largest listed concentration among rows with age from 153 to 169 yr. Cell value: 12.5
